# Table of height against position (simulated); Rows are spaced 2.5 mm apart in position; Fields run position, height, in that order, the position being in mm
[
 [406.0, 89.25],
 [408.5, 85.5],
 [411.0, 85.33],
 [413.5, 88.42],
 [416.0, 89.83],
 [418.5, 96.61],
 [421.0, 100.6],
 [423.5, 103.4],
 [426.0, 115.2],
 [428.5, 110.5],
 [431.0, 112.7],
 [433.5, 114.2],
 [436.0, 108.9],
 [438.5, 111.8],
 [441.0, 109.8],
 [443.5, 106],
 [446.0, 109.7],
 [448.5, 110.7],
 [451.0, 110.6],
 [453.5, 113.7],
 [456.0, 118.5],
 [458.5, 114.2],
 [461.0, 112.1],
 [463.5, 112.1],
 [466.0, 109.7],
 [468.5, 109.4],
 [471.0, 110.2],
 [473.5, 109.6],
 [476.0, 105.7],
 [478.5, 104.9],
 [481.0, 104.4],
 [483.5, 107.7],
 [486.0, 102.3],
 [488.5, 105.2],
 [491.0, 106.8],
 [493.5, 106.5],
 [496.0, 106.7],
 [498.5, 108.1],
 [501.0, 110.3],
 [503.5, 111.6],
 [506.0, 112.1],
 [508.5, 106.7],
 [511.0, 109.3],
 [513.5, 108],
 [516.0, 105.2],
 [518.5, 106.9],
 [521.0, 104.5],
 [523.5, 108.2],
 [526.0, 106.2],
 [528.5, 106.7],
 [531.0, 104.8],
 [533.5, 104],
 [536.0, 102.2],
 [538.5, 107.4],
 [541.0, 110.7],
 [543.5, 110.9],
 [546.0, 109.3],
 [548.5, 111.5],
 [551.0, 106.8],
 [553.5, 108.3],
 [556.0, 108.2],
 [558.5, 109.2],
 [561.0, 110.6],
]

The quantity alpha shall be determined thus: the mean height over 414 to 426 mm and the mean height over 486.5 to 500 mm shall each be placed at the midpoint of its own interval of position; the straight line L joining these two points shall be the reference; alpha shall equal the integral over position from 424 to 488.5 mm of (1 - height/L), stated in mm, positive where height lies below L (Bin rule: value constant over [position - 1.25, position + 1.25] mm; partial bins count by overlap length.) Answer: -4.68 mm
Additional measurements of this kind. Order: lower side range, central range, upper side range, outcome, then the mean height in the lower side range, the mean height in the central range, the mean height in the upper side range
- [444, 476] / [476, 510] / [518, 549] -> 0.7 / 111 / 107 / 107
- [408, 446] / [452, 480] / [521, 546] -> -1.7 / 103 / 111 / 107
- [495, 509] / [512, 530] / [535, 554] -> 0.4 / 109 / 107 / 108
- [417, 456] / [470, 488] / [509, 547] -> 0.3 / 109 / 106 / 107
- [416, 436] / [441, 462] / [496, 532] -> -1.0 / 107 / 112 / 108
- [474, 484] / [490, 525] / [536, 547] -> -0.3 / 106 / 108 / 109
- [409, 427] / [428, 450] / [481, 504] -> -2.5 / 96.3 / 110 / 107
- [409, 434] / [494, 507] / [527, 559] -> -0.5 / 101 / 110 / 108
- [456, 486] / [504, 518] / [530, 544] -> -0.1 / 109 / 108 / 106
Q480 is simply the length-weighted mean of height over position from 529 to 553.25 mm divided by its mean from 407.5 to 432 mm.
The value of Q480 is 1.09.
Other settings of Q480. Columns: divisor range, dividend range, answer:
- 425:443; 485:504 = 0.96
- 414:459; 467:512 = 0.99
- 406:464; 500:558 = 1.02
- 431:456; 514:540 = 0.95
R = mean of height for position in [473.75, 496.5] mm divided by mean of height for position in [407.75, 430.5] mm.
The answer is 1.08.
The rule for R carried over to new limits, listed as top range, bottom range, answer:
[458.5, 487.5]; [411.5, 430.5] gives 1.08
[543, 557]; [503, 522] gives 1.01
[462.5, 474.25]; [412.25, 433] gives 1.07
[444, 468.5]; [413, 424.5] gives 1.17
